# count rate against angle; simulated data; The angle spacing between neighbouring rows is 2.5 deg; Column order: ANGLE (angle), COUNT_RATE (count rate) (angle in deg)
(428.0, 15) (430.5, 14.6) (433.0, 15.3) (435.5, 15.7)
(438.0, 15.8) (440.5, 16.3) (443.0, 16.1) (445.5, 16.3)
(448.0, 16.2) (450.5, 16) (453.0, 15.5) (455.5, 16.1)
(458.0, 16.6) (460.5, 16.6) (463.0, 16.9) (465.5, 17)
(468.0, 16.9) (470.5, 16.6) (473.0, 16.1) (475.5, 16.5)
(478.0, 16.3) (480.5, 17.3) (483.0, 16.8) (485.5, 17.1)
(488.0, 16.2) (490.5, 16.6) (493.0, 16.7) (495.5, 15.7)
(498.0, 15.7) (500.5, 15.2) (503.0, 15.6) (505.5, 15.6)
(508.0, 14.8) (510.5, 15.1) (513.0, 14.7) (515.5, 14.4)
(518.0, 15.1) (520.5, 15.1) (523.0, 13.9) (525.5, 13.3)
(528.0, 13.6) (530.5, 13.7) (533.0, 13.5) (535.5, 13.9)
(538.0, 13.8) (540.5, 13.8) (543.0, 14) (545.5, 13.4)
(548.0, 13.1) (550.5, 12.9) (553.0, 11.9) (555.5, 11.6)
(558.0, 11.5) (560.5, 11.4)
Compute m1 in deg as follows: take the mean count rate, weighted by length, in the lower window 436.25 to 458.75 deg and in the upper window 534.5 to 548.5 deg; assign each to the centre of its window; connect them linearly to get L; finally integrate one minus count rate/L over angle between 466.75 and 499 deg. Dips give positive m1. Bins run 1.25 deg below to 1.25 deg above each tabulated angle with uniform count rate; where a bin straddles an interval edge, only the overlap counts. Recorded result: -2.8 deg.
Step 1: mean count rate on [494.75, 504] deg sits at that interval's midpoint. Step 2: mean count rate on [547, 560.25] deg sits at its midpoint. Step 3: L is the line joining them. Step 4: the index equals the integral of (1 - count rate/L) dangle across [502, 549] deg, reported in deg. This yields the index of -1.2 deg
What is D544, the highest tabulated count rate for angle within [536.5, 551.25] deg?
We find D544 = 14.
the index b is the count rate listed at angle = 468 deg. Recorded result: 16.9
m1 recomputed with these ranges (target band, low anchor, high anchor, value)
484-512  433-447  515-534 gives -2.2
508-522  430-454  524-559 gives -1.0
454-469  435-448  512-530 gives -1.0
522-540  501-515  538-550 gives 0.6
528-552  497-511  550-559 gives -1.2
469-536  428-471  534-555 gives -3.9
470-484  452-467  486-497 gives -0.2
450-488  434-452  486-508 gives -1.4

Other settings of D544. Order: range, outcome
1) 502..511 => 15.6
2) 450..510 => 17.3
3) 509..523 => 15.1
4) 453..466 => 17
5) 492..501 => 16.7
